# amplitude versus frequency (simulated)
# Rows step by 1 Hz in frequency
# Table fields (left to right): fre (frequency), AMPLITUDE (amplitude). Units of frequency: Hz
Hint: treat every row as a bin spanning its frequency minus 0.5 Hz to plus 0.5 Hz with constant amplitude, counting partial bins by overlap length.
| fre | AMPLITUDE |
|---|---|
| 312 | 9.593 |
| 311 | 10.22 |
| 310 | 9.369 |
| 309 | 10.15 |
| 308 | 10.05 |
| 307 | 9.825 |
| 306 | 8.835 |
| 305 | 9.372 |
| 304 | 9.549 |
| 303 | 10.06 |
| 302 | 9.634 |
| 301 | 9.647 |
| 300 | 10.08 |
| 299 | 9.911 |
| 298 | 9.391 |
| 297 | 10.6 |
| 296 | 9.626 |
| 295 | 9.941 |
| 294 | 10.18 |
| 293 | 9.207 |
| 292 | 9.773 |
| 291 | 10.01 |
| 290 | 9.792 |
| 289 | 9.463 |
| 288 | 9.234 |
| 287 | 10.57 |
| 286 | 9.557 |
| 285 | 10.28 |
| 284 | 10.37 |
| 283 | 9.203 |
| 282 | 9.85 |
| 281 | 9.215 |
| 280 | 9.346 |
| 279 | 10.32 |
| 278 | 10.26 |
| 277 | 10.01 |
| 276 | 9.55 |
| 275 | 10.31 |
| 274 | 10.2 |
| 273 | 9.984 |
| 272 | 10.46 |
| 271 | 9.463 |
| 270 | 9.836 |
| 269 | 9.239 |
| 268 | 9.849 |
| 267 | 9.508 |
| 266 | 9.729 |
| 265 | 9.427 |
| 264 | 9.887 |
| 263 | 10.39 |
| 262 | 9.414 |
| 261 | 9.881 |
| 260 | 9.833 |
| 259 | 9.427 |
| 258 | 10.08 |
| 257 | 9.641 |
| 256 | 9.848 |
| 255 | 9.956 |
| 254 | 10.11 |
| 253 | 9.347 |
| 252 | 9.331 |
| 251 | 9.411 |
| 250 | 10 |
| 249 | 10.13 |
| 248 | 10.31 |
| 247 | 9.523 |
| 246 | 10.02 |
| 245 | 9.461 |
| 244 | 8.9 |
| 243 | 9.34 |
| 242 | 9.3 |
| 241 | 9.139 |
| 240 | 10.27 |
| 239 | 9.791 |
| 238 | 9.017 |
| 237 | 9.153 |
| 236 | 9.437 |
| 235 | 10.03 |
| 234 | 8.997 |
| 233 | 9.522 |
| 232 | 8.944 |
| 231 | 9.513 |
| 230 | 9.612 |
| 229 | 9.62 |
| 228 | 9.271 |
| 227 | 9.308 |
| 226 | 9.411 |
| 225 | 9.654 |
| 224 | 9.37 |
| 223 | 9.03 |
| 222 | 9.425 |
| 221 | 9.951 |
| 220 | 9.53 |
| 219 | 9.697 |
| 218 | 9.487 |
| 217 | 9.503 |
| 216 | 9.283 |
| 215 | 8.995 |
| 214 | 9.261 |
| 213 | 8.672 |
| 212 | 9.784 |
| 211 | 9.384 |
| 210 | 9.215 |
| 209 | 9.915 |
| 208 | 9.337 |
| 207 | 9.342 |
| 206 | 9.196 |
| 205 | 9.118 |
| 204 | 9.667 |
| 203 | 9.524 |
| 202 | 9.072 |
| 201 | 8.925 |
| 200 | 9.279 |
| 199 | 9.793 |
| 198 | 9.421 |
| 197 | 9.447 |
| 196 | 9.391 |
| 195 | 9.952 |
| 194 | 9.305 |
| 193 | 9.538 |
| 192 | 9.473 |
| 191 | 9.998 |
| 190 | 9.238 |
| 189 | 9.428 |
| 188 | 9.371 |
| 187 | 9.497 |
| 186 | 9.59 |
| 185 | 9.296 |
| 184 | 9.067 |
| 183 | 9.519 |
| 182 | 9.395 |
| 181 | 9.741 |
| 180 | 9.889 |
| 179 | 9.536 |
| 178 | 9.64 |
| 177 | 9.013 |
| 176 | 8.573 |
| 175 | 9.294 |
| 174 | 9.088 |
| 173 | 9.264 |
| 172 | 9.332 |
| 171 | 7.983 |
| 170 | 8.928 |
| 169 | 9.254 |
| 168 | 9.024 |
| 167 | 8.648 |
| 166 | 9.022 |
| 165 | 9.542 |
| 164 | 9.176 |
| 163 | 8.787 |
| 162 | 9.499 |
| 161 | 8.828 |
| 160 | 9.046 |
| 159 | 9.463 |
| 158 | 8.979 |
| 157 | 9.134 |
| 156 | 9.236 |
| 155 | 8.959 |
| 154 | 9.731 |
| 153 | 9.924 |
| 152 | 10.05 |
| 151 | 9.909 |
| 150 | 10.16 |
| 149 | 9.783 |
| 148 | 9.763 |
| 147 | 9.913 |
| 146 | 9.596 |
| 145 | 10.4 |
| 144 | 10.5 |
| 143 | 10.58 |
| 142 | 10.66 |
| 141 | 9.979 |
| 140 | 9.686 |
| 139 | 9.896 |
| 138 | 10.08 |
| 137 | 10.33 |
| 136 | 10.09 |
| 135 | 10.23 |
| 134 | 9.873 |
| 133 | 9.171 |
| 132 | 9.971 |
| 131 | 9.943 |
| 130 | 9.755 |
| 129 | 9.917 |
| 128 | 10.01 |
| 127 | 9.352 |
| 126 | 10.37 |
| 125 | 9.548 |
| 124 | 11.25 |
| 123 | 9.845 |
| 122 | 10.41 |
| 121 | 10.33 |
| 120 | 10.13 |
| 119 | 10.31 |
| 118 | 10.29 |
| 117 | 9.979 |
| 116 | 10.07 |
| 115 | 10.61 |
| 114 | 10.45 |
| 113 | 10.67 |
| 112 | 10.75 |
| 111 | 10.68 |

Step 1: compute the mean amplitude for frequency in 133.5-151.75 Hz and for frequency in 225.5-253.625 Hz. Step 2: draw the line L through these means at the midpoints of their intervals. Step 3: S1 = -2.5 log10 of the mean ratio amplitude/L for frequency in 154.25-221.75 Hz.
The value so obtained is 0.056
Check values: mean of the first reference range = 10.1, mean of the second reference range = 9.51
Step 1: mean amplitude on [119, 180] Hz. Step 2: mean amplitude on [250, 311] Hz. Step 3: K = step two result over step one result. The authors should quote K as 1.0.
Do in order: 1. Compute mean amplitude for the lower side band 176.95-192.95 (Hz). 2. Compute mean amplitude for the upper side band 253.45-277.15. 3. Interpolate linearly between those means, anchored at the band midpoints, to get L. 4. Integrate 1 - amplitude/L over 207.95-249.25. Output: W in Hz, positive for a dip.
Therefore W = 0.9 Hz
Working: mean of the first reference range 9.5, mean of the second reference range 9.83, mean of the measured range 9.46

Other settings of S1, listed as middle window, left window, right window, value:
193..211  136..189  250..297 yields 0.02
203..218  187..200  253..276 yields 0.03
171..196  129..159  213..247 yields 0.03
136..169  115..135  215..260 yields 0.03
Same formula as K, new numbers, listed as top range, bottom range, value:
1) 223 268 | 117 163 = 0.97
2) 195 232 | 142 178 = 1.00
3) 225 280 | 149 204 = 1.04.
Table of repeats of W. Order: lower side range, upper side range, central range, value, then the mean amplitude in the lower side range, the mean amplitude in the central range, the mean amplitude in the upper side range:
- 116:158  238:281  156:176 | 1.7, 9.97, 9.06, 9.75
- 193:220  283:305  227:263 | -0.1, 9.39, 9.6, 9.83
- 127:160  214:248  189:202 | 0.2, 9.84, 9.46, 9.45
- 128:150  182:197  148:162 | 0.5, 10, 9.49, 9.47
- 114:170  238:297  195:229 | 1.3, 9.8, 9.4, 9.77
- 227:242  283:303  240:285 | -0.6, 9.44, 9.76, 9.84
